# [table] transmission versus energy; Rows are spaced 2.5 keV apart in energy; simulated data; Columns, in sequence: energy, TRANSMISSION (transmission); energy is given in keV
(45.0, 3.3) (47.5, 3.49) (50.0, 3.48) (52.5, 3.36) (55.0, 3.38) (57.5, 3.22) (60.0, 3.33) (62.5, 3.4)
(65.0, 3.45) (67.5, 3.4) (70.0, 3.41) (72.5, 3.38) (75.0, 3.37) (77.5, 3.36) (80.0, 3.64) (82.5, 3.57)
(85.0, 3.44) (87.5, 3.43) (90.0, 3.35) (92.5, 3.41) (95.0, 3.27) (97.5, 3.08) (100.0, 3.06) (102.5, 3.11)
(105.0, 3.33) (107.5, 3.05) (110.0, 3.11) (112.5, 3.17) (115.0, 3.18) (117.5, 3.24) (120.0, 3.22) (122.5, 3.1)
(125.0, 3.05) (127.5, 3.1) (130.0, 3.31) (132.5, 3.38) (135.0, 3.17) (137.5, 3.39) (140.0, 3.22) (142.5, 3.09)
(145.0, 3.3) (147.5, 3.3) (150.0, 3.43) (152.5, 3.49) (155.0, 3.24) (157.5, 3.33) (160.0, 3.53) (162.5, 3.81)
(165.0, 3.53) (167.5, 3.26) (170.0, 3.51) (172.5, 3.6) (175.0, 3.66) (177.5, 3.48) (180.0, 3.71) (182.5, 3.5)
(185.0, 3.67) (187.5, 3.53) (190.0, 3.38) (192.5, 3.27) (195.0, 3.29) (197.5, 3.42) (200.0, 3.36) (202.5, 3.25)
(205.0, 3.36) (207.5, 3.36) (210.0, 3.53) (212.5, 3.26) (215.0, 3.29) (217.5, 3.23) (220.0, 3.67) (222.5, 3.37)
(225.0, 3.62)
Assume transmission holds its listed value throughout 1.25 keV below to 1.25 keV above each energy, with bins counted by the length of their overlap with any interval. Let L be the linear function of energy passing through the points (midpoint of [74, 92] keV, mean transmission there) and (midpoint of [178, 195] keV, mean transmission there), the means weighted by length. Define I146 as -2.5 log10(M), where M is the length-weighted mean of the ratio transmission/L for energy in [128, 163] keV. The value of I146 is 0.04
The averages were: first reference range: 3.45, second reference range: 3.49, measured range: 3.34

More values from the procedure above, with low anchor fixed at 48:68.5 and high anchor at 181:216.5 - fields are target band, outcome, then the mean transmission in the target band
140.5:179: -0.015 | 3.43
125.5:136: 0.052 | 3.23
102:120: 0.069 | 3.18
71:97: -0.009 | 3.41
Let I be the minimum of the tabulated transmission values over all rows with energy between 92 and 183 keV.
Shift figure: 3.05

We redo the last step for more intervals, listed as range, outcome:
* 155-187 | 3.24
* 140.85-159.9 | 3.09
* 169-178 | 3.48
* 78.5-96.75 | 3.27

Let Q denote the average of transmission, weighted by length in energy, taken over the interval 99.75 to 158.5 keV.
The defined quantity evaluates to 3.23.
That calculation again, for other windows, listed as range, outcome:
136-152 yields 3.3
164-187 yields 3.55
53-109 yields 3.34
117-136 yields 3.19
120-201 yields 3.39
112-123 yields 3.19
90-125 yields 3.18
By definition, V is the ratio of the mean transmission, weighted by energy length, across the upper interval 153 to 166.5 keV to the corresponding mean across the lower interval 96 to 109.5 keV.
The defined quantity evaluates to 1.1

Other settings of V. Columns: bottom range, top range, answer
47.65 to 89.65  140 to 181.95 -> 1.01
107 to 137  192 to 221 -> 1.06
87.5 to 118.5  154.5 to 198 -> 1.09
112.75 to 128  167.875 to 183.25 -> 1.13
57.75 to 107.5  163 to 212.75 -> 1.03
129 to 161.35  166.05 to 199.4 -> 1.05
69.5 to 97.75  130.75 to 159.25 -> 0.97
